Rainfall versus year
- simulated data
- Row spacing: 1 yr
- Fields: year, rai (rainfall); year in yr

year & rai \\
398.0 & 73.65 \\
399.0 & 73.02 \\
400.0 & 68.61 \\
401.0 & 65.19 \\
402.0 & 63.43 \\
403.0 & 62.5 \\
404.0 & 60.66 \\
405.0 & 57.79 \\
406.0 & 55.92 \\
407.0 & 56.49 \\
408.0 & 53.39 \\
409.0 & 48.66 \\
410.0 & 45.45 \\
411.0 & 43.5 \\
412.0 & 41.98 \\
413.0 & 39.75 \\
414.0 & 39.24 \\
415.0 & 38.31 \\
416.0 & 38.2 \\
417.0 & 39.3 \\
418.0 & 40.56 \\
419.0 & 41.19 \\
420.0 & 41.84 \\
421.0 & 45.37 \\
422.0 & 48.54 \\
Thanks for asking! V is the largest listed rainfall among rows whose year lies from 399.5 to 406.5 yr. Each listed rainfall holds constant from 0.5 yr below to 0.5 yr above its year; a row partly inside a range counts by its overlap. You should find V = 68.61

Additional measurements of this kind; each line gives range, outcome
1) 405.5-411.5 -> 56.49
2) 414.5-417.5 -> 39.3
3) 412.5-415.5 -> 39.75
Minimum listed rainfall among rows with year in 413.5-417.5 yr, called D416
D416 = 38.2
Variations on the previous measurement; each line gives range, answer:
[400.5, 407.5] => 55.92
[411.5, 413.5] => 39.75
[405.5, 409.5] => 48.66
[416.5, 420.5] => 39.3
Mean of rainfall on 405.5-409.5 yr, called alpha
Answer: 53.6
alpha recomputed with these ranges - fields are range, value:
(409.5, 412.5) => 43.6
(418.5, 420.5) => 41.5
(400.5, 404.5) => 62.9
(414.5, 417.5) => 38.6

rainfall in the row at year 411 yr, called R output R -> 43.5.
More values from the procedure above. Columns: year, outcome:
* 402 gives 63.43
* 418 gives 40.56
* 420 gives 41.84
